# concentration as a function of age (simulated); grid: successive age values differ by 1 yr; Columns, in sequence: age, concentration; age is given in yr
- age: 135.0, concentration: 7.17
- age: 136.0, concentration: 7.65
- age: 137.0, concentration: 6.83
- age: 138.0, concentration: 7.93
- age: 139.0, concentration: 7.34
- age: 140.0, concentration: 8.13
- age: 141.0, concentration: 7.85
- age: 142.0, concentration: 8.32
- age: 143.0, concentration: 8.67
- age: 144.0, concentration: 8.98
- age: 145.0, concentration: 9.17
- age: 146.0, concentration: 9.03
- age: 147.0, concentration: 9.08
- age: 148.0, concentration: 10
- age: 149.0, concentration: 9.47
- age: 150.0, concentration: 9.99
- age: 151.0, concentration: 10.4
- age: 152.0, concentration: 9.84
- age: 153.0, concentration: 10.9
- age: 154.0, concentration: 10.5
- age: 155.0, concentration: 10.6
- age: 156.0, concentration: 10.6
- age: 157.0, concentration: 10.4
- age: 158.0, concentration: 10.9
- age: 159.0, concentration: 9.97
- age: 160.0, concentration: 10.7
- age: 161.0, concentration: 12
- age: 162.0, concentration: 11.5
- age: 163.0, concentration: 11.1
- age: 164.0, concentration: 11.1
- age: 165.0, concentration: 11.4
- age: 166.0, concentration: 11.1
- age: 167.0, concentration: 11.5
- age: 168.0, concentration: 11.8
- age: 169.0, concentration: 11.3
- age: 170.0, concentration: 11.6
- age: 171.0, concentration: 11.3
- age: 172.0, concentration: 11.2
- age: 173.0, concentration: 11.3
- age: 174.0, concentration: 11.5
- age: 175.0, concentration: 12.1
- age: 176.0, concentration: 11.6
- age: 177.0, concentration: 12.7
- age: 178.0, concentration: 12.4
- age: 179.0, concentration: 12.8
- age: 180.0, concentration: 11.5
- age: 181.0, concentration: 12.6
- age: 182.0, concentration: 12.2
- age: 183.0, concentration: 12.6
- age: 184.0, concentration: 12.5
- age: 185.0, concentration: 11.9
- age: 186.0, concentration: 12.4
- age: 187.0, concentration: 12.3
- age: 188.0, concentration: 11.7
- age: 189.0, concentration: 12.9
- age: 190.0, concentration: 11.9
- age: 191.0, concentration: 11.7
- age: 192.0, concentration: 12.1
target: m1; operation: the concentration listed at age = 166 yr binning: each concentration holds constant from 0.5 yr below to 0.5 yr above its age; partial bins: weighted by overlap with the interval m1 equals 11.1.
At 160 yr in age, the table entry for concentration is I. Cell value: 10.7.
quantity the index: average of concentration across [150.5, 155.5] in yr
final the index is 10.4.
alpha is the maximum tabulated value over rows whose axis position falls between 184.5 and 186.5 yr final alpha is 12.4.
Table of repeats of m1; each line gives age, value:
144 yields 8.98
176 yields 11.6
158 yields 10.9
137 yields 6.83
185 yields 11.9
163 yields 11.1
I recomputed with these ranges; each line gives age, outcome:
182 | 12.2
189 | 12.9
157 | 10.4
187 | 12.3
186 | 12.4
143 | 8.67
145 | 9.17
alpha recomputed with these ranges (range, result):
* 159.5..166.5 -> 12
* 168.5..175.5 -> 12.1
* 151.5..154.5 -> 10.9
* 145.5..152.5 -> 10.4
